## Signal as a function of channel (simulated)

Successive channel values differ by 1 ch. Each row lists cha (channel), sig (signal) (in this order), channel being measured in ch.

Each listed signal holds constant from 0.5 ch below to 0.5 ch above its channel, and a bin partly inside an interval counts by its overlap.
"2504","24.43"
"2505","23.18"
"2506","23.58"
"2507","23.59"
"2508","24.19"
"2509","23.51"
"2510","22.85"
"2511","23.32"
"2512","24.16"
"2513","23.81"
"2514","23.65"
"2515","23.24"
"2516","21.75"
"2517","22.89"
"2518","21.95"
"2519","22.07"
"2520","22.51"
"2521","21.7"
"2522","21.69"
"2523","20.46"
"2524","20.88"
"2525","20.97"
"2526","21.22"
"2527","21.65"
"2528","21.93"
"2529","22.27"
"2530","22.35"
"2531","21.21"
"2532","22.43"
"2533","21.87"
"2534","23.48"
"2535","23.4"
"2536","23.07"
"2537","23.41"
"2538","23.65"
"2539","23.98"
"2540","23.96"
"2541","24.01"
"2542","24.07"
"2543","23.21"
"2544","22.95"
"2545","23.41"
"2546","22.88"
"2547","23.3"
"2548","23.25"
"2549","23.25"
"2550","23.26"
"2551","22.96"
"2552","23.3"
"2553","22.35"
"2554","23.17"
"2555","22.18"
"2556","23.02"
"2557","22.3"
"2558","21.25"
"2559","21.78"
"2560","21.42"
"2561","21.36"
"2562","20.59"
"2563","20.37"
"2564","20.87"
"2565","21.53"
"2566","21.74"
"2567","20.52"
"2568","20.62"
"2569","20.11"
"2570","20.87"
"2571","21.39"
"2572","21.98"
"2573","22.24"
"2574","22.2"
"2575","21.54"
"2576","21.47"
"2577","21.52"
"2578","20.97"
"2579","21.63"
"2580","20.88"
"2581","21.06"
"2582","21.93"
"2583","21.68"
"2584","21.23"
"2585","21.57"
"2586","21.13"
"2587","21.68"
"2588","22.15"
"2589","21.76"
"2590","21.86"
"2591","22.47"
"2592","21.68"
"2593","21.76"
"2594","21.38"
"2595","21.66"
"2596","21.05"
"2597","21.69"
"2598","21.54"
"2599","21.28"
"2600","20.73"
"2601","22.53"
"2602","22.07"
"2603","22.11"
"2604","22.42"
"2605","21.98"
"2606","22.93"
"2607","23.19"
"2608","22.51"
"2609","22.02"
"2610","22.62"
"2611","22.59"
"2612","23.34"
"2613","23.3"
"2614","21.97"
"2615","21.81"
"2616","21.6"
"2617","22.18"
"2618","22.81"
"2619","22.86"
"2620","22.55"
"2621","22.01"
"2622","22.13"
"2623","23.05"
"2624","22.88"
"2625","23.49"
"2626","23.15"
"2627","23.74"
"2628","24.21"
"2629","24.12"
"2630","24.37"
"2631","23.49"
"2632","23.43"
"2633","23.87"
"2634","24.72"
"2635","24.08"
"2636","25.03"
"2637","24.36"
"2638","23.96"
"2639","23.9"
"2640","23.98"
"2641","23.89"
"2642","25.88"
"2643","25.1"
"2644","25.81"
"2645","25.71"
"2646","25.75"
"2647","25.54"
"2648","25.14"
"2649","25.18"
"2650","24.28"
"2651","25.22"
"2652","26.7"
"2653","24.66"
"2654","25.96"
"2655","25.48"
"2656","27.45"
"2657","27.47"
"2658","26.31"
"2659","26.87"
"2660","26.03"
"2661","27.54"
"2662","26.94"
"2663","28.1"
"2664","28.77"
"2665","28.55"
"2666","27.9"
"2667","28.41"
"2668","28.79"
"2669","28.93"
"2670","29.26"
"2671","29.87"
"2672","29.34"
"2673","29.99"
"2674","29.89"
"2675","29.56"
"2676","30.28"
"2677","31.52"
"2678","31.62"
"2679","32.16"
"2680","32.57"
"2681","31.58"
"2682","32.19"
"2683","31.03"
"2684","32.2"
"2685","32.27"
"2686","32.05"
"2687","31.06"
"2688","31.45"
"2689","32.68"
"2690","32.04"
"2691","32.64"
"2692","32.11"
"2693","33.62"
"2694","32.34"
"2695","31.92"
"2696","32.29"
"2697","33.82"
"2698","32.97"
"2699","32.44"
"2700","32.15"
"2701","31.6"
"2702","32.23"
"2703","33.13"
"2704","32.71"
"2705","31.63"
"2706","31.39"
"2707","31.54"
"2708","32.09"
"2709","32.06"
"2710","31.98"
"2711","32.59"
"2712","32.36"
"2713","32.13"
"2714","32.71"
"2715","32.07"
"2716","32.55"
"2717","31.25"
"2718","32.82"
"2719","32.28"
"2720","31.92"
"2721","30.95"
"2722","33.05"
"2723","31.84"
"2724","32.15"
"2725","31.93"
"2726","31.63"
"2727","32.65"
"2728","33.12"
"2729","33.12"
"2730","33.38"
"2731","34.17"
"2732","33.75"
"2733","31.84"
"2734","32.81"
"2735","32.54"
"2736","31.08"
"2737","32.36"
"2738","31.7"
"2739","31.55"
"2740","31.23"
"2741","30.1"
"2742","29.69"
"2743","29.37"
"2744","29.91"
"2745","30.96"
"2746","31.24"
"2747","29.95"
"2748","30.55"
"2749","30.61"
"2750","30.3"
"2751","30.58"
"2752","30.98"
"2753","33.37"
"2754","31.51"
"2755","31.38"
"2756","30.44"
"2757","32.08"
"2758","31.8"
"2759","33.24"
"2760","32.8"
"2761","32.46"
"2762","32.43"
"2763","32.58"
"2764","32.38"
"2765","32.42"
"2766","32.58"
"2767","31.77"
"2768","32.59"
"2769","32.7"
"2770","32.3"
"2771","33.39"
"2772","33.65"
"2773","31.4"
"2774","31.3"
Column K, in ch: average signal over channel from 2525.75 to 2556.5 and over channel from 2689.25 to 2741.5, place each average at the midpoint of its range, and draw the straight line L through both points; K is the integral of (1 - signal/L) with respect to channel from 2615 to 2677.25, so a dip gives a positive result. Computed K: 6.4 ch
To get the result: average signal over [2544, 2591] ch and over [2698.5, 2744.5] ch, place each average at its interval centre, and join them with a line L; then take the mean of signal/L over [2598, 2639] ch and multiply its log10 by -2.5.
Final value 0.10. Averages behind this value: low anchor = 21.8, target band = 22.9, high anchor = 32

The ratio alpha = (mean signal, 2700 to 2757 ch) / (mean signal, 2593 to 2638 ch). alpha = 1.40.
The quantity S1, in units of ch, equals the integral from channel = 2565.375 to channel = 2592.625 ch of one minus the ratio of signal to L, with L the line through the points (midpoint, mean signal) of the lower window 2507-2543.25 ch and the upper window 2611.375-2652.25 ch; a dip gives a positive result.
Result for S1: 2.1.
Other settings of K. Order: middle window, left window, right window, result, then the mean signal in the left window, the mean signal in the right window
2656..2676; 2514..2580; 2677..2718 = 1.1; 22.2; 32.2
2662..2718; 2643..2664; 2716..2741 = -4.3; 26.1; 32.3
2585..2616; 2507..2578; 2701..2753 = 4.0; 22.3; 31.8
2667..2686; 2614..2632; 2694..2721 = -1.2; 23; 32.2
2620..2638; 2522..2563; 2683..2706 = 2.8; 22.5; 32.3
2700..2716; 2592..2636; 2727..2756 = -1.6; 22.6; 31.5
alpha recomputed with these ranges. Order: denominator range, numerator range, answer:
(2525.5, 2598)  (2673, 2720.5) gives 1.45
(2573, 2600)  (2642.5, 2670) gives 1.24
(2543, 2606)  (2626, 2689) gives 1.25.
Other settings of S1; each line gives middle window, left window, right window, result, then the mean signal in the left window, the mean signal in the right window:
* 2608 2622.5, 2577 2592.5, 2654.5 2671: 0.95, 21.6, 27.7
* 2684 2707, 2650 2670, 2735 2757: -2.85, 27.1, 31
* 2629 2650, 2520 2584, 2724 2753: 1.51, 22.1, 31.6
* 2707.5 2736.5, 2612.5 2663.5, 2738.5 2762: -2.84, 24.5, 31.2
